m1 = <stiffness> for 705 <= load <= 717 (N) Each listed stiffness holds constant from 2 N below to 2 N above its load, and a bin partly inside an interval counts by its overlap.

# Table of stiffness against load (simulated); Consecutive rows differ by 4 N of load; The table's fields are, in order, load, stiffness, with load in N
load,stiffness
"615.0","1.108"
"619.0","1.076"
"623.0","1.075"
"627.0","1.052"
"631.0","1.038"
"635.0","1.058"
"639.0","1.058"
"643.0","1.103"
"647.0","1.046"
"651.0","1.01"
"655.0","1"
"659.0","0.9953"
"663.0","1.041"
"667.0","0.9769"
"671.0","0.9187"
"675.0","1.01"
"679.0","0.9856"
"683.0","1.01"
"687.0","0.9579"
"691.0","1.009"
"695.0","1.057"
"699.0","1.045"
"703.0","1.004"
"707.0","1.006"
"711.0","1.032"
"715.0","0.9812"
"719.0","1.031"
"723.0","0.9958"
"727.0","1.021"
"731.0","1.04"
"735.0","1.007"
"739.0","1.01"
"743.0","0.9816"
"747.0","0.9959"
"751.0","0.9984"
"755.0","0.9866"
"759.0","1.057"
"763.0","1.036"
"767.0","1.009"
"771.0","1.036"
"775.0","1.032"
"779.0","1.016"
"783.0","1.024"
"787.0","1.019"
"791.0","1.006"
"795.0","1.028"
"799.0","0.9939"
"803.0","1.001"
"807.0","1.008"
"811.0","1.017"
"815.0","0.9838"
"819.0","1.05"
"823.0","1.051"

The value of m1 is 1.01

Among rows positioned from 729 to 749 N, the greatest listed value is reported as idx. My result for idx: 1.04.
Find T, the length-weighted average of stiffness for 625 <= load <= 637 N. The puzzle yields 1.05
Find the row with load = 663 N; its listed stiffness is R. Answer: 1.041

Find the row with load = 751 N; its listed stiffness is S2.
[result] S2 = 0.9984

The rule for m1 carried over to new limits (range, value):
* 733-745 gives 1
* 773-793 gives 1.02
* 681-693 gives 0.992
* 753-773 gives 1.02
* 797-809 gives 1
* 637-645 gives 1.08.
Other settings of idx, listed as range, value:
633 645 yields 1.103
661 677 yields 1.041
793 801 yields 1.028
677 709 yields 1.057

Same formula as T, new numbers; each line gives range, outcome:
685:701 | 1.02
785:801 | 1.01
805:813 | 1.01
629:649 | 1.06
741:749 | 0.989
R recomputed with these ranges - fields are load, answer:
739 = 1.01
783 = 1.024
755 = 0.9866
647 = 1.046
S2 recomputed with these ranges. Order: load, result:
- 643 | 1.103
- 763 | 1.036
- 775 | 1.032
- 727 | 1.021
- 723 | 0.9958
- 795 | 1.028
